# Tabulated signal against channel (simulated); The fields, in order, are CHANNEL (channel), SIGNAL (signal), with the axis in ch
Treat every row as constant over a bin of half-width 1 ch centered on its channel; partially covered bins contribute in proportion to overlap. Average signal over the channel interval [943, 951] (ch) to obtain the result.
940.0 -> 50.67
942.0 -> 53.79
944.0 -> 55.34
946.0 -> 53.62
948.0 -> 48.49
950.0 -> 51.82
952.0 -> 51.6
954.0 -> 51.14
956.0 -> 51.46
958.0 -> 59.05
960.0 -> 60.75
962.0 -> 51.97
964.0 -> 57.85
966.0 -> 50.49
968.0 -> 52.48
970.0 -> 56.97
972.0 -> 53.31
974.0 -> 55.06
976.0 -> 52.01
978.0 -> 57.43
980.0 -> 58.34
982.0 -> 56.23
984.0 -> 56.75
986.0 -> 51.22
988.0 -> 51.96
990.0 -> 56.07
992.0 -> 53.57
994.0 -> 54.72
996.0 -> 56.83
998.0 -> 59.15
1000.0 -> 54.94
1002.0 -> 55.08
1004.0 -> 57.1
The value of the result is 52.3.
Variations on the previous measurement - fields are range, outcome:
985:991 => 53.1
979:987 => 55.6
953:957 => 51.3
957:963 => 57.3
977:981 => 57.9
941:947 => 54.2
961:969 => 53.2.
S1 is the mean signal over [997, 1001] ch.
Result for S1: 57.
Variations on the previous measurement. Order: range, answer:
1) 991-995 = 54.1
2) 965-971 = 53.3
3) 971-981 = 55.2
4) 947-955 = 50.8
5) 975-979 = 54.7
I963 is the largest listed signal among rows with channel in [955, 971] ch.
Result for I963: 60.75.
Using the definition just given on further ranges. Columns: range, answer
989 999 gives 59.15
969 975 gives 56.97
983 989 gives 56.75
